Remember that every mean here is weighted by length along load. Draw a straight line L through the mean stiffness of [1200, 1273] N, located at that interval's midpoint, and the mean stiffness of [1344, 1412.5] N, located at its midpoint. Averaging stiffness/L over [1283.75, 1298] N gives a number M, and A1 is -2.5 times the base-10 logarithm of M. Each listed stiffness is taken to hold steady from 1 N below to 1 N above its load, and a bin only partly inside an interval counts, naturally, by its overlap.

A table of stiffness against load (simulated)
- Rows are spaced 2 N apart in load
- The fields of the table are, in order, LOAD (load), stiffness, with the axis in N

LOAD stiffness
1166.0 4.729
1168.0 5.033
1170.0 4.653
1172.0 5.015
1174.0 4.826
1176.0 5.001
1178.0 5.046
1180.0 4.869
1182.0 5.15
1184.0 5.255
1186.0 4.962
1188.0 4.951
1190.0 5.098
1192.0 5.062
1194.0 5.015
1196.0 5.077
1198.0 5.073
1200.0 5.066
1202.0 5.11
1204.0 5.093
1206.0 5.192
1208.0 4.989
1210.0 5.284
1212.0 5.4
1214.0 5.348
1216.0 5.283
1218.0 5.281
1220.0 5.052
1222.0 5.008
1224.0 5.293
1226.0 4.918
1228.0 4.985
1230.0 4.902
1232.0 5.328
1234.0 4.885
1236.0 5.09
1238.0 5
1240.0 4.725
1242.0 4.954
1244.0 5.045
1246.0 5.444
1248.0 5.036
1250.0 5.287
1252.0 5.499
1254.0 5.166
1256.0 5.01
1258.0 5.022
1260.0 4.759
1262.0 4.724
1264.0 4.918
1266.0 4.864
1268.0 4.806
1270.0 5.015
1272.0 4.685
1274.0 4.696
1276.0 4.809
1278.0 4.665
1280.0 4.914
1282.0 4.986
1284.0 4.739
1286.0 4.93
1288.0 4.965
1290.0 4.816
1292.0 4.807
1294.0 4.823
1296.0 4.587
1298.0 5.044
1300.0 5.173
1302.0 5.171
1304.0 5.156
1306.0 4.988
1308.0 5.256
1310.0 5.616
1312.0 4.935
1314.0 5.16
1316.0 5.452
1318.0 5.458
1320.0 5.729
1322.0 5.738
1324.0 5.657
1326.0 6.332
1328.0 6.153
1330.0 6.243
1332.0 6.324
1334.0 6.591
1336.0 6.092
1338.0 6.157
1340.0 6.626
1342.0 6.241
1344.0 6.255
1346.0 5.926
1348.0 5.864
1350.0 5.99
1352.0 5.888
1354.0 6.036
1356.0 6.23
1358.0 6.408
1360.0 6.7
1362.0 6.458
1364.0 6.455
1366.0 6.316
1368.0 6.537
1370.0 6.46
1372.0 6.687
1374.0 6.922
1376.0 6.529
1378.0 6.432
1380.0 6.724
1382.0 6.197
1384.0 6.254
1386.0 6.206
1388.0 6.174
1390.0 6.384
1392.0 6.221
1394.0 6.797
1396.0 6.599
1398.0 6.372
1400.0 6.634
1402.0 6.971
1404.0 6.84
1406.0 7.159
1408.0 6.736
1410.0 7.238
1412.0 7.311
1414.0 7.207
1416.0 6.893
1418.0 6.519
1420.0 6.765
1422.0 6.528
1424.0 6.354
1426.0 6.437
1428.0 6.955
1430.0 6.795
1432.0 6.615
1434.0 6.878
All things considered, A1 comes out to 0.162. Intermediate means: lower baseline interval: 5.07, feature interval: 4.83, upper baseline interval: 6.48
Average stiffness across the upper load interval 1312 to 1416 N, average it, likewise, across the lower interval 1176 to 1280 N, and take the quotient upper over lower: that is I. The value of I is 1.3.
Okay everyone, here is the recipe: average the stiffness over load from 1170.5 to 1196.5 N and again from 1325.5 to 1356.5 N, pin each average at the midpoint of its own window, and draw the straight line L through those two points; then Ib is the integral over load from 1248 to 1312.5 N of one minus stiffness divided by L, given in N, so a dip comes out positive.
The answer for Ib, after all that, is 8.61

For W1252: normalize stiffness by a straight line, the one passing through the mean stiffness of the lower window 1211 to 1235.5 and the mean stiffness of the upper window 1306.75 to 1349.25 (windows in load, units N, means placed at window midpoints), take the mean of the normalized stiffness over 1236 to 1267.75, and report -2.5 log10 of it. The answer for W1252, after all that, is 0.066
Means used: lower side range 5.14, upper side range 5.89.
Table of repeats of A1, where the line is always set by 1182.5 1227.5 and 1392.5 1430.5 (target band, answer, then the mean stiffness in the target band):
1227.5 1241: 0.08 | 4.99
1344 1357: 0.05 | 6.01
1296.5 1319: 0.15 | 5.2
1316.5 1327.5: 0.05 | 5.78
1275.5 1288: 0.18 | 4.85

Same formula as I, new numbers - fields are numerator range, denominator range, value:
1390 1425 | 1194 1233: 1.32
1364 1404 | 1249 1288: 1.32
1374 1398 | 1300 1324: 1.20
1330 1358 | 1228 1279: 1.24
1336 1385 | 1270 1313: 1.28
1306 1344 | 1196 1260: 1.15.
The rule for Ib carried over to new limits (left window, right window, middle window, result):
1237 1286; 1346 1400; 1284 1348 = 1.2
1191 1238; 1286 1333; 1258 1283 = 2.1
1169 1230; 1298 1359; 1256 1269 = 1.4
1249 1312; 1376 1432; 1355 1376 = -1.3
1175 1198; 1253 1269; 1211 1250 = -1.1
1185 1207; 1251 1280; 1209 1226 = -0.7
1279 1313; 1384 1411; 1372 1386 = -0.4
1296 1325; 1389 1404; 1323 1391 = -3.7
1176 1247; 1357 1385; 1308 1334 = 1.4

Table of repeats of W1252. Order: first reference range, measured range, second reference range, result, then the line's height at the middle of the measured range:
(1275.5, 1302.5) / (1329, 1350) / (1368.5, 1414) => -0.086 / 5.75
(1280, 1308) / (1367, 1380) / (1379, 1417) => -0.056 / 6.27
